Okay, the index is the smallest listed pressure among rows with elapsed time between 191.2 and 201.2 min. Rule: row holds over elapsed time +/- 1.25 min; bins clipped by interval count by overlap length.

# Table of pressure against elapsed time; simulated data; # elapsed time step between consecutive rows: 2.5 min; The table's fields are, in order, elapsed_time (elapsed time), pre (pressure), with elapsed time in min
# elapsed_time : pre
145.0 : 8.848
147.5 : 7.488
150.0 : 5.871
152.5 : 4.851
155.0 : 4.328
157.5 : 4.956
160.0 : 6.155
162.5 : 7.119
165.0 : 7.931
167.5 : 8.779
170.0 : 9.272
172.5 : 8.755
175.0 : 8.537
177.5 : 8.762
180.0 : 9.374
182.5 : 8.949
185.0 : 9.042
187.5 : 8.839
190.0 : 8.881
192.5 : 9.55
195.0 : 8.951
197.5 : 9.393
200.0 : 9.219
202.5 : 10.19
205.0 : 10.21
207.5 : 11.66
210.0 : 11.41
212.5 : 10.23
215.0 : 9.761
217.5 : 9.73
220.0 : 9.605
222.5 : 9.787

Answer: 8.951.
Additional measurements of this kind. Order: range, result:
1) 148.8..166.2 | 4.328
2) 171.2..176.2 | 8.537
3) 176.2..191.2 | 8.762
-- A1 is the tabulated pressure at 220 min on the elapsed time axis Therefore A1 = 9.605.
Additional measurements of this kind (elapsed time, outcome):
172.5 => 8.755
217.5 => 9.73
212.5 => 10.23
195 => 8.951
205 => 10.21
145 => 8.848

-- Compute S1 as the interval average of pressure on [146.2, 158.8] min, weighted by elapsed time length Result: 5.51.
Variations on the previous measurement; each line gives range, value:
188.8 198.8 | 9.2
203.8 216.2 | 10.7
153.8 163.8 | 5.66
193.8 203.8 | 9.44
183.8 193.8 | 9.08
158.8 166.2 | 7.07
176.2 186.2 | 9.03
